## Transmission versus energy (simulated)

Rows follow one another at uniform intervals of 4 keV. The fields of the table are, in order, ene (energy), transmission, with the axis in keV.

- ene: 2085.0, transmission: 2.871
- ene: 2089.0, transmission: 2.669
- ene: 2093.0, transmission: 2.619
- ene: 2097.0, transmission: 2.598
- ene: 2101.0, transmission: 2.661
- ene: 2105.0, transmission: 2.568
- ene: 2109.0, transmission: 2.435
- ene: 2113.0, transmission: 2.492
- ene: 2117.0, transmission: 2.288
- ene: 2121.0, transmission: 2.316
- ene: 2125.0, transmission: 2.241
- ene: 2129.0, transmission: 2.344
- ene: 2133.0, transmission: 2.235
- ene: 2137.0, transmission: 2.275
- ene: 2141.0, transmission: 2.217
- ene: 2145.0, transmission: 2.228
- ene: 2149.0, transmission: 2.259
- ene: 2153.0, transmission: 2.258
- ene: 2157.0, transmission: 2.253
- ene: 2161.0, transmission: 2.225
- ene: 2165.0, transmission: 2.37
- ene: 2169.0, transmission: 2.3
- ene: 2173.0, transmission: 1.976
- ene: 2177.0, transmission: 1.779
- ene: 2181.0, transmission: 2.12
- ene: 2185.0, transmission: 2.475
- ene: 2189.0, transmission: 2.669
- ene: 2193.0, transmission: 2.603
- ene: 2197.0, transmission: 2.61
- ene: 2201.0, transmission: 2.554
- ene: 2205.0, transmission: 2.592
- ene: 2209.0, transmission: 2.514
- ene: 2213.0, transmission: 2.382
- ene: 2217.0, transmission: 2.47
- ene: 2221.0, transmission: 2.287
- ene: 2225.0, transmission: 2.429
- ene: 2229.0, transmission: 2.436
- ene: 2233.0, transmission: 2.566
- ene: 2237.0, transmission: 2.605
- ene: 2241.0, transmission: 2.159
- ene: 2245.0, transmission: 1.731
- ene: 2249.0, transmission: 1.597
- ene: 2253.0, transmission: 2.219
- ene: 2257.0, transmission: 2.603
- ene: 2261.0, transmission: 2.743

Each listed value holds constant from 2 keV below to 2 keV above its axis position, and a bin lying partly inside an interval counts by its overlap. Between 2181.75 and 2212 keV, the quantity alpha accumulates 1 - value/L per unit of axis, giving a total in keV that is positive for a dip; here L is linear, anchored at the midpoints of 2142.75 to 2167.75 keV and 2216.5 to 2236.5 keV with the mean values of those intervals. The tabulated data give -2.3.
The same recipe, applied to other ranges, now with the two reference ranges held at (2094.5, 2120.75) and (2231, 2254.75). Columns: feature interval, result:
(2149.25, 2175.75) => 1.52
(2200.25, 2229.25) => -3.09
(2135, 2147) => 0.85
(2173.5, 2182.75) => 1.46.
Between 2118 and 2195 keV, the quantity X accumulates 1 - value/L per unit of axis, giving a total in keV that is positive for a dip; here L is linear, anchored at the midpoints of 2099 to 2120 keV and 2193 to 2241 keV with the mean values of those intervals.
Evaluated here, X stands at 6.6 keV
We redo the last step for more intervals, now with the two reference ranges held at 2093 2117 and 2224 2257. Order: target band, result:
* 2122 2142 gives 1.7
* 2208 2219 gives -0.7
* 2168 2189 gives 1.7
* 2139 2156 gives 1.4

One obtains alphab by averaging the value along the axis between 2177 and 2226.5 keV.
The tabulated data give 2.45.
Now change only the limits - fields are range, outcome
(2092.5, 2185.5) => 2.31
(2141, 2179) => 2.18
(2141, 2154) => 2.24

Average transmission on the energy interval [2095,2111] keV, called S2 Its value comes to 2.57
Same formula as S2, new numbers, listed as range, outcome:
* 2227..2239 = 2.54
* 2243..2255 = 1.85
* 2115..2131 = 2.3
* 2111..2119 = 2.39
